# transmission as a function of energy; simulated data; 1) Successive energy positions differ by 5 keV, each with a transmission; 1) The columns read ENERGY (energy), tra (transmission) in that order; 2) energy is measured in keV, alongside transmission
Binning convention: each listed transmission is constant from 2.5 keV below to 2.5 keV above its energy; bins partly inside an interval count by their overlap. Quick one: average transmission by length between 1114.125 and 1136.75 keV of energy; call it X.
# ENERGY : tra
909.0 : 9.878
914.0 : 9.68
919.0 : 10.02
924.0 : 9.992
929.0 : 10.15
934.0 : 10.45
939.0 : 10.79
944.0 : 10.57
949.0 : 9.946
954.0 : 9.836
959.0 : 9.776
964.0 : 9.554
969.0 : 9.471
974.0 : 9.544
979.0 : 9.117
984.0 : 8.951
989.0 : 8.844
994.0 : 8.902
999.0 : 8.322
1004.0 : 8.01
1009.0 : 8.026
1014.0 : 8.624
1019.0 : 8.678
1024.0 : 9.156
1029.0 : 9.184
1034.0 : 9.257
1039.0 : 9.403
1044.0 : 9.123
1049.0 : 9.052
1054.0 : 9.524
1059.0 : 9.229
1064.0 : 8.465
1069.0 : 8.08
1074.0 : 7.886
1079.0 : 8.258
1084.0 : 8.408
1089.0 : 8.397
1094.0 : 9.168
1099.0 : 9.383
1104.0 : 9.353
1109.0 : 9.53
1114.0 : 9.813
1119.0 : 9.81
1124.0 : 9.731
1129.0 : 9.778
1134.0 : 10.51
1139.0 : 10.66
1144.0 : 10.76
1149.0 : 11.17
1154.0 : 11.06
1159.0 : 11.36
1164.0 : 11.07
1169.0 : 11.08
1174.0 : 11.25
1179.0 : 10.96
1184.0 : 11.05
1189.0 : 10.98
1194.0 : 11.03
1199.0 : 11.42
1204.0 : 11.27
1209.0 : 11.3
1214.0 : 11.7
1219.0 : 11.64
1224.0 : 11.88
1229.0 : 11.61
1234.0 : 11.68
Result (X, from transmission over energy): 9.95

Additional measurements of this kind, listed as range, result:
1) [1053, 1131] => 9.04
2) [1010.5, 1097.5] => 8.81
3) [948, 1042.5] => 9.07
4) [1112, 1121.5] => 9.81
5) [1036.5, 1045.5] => 9.28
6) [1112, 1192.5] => 10.7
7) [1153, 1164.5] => 11.2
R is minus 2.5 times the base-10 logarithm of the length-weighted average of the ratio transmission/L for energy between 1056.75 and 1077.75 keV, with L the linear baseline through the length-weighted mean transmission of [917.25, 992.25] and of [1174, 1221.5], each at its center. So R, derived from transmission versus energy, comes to 0.24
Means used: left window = 9.79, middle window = 8.4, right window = 11.3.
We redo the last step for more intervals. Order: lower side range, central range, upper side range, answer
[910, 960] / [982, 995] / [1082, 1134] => 0.12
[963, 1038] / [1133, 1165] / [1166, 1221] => -0.03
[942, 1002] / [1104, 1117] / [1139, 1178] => 0.11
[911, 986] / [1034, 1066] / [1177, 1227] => 0.14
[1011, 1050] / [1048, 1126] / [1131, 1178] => 0.11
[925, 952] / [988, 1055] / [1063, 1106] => 0.06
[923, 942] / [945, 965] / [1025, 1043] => 0.03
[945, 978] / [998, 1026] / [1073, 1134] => 0.13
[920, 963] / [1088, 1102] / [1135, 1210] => 0.19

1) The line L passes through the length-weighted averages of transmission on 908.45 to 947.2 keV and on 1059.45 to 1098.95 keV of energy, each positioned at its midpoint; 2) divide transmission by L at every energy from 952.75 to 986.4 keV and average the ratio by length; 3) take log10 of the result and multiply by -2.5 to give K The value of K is 0.03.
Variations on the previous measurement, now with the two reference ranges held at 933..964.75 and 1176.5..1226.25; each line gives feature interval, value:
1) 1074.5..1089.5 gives 0.284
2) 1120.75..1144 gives 0.080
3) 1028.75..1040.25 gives 0.138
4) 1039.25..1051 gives 0.159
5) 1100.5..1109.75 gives 0.156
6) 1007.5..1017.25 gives 0.239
